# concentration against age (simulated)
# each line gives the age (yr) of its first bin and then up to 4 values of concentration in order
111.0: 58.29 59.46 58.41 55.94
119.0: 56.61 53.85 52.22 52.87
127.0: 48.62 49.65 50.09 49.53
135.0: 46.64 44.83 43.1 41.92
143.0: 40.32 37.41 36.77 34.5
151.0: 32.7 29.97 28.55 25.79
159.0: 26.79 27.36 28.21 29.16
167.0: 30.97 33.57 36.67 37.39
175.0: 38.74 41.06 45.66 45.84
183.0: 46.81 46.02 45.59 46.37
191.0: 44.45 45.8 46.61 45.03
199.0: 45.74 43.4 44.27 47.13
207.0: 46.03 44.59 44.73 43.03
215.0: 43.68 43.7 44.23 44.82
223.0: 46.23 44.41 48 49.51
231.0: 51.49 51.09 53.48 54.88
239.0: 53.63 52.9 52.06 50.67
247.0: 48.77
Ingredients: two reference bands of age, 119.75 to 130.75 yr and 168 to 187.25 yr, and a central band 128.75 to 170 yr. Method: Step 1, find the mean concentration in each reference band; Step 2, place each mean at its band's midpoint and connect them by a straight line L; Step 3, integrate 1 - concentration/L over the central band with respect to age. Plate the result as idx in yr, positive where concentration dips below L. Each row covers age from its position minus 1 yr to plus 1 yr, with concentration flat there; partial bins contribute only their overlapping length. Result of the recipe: 9.54 yr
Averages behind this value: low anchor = 51.5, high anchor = 41.6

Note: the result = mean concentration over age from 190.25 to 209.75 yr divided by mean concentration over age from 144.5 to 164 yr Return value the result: 1.48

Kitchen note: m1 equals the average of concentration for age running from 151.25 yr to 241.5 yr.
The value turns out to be 42.4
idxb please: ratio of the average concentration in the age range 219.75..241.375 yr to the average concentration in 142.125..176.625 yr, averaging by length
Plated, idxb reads 1.52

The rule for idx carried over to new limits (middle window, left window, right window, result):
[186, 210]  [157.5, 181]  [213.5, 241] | -2.37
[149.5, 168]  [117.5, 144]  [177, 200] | 7.13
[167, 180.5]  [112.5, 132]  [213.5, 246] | 3.38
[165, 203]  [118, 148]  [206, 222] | 2.56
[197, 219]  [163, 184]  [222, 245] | 0.32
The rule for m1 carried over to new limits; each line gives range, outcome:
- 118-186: 40.3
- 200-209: 45.1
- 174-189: 44.4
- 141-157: 34.3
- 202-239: 47.1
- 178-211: 45.6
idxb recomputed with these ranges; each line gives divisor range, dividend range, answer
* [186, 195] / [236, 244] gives 1.17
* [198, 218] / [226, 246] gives 1.16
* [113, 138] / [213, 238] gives 0.92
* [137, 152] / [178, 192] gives 1.19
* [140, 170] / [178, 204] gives 1.41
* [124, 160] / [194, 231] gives 1.14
